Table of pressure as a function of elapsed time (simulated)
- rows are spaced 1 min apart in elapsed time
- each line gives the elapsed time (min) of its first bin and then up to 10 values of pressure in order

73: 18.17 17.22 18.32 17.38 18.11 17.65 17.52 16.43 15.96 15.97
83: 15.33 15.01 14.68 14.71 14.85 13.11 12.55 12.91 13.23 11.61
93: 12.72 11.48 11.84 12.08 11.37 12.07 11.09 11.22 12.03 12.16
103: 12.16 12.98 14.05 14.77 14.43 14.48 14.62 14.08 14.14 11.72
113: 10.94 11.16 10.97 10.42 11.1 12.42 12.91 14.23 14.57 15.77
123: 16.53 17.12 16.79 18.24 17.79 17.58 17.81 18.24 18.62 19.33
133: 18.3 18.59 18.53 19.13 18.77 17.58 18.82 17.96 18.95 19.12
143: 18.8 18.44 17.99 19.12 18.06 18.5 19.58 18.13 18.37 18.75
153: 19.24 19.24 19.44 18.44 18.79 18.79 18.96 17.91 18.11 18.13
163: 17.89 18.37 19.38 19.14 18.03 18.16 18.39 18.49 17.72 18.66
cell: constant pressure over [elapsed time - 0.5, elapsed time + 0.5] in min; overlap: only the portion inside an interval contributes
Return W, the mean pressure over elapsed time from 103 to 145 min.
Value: 15.9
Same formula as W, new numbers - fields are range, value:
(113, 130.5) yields 14.8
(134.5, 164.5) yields 18.6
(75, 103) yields 13.9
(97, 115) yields 12.7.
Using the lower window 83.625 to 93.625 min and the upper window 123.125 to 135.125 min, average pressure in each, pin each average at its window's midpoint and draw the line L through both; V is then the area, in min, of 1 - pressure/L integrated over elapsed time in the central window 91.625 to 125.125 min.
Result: 5.84 min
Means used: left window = 13.5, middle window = 13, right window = 18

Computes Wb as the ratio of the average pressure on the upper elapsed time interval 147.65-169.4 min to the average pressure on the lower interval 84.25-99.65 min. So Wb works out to 1.47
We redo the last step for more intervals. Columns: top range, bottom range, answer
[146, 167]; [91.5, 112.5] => 1.47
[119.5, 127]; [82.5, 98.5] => 1.24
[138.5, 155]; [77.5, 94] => 1.29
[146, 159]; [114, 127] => 1.32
